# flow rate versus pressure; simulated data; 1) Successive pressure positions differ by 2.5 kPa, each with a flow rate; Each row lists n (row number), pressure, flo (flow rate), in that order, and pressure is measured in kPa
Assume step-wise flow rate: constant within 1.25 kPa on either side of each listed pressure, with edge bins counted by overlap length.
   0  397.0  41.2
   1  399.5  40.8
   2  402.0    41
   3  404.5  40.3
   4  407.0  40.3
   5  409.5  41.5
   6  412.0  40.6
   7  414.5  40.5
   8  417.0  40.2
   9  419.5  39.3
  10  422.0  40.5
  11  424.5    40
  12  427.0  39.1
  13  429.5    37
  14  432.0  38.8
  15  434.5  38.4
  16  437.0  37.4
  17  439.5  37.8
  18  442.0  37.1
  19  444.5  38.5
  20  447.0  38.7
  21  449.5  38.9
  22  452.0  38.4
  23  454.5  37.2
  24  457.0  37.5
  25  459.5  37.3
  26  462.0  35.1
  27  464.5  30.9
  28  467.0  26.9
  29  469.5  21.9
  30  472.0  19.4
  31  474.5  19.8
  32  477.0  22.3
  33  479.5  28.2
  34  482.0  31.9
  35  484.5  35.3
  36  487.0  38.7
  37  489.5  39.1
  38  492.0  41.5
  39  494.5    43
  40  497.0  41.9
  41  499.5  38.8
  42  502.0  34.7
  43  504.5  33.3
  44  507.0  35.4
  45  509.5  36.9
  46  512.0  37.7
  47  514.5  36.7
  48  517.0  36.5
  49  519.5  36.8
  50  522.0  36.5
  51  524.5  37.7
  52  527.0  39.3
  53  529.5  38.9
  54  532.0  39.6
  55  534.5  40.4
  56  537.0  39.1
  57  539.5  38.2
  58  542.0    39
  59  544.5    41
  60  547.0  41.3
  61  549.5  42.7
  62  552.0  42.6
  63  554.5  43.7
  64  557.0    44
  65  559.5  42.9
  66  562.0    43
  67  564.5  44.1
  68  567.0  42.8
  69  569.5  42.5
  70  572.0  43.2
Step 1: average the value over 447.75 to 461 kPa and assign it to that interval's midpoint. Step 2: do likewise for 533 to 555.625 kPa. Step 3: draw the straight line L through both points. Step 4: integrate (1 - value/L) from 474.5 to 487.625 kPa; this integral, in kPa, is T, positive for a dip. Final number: 3.0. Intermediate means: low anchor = 37.8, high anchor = 40.9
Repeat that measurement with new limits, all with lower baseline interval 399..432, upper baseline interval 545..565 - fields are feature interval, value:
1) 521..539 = 1.5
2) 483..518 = 3.3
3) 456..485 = 8.8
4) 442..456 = 0.9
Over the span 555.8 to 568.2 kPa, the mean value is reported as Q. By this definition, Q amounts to 43.4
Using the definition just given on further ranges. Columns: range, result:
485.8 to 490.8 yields 38.9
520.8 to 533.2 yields 38.4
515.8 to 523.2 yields 36.6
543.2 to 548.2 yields 41.1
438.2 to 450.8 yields 38.2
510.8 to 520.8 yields 36.9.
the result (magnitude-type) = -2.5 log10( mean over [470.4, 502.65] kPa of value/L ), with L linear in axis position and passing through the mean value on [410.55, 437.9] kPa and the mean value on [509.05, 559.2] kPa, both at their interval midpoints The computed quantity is 0.184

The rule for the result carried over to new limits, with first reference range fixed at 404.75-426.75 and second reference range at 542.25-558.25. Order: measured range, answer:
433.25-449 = 0.07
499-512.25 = 0.16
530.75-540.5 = 0.07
